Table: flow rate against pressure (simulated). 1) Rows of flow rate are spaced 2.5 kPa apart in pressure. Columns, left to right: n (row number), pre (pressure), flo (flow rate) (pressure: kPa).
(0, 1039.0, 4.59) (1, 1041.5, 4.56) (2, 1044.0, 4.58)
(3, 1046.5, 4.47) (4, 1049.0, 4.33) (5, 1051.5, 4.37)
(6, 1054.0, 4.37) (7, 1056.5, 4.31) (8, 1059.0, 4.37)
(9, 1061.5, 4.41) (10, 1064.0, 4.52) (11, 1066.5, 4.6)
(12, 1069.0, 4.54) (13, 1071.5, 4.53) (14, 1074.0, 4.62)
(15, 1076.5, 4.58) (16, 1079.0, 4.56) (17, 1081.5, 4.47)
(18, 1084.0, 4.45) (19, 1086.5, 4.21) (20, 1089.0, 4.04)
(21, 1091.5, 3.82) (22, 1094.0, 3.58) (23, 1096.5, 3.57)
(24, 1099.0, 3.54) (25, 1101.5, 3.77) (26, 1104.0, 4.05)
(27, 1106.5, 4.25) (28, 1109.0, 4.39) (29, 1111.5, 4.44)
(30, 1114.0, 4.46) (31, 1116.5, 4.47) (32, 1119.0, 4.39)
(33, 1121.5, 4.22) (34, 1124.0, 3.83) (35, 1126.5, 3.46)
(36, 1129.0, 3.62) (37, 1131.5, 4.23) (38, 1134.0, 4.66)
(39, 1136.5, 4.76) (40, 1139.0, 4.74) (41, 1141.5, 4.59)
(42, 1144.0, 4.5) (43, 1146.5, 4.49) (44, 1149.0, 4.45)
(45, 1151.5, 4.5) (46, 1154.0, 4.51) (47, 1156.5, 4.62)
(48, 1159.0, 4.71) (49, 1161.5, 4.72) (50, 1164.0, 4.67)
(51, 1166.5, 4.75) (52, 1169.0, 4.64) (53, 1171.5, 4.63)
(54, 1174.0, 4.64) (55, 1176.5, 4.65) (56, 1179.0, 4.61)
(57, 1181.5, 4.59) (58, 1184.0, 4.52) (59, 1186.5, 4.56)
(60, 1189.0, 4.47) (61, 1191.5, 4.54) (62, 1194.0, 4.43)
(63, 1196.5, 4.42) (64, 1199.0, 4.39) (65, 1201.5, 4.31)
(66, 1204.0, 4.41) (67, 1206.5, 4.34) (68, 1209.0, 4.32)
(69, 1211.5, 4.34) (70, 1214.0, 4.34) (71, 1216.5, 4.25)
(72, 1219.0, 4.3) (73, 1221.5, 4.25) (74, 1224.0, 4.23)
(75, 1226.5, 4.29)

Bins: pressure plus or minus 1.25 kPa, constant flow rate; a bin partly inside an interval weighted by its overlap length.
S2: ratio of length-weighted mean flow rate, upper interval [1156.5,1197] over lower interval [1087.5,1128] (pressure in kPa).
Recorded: 1.15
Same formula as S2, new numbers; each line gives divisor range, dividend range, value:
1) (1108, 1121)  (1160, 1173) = 1.06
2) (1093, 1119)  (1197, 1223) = 1.06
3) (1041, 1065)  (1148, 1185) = 1.04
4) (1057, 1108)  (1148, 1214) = 1.07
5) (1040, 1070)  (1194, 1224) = 0.97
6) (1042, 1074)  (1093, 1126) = 0.91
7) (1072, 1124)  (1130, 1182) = 1.10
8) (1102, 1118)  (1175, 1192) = 1.06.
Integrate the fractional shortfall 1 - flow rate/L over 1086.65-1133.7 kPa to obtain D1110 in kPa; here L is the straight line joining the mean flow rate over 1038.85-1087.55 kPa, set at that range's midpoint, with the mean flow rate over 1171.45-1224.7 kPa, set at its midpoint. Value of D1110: 4.6 kPa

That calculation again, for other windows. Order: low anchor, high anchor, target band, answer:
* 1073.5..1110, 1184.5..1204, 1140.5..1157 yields -0.84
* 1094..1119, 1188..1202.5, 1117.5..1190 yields -3.41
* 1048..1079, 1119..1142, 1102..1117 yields -0.01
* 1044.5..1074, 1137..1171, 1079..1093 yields 0.86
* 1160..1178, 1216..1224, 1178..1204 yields 0.09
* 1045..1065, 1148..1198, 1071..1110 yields 2.69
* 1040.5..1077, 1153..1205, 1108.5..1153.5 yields 1.80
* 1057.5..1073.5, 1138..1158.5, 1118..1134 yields 1.88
